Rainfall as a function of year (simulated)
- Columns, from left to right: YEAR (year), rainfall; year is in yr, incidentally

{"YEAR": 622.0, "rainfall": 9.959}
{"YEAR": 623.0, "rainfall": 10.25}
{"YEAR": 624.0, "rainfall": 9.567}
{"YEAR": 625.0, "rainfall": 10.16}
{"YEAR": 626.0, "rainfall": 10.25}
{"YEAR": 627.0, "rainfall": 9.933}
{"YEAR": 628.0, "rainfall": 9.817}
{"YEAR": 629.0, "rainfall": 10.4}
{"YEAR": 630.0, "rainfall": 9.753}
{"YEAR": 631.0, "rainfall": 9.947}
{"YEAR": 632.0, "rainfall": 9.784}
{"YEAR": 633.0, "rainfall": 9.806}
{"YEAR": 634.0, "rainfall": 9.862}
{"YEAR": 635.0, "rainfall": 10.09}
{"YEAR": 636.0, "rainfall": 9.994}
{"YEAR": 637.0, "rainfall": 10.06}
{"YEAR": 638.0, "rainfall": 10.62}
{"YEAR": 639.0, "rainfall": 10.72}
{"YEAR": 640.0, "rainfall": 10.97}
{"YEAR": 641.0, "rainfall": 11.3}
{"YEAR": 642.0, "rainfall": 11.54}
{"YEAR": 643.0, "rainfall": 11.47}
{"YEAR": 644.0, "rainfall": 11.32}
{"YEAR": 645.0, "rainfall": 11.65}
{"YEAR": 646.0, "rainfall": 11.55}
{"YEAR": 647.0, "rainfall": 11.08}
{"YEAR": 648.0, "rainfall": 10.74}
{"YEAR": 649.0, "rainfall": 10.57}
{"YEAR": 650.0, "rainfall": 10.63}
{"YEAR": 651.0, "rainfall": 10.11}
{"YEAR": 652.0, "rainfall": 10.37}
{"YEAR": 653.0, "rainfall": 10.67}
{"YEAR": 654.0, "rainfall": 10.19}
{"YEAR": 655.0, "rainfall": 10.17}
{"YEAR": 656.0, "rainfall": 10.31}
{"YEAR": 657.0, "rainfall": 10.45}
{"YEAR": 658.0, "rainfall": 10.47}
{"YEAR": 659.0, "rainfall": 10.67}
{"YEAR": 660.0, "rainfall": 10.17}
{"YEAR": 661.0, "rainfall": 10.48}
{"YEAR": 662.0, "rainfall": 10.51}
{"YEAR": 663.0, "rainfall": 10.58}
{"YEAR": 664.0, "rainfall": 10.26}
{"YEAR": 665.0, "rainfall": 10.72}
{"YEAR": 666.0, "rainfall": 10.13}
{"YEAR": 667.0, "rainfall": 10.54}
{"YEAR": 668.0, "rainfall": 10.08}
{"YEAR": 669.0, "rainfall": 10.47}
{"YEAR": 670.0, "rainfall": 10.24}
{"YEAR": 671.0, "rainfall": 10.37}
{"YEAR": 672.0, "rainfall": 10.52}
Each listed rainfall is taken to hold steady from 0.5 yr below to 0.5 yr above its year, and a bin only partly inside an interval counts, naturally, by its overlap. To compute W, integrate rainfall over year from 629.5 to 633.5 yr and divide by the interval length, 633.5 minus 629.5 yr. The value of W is 9.82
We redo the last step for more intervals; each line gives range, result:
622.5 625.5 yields 9.99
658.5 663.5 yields 10.5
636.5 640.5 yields 10.6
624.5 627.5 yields 10.1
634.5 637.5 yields 10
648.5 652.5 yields 10.4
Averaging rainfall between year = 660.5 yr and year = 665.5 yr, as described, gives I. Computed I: 10.5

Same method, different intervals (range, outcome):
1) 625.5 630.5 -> 10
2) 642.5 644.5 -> 11.4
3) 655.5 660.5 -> 10.4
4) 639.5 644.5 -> 11.3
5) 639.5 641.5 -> 11.1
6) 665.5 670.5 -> 10.3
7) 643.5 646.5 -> 11.5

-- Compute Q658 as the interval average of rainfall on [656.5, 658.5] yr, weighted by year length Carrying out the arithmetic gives 10.5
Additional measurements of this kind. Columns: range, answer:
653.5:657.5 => 10.3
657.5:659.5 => 10.6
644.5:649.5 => 11.1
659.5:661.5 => 10.3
